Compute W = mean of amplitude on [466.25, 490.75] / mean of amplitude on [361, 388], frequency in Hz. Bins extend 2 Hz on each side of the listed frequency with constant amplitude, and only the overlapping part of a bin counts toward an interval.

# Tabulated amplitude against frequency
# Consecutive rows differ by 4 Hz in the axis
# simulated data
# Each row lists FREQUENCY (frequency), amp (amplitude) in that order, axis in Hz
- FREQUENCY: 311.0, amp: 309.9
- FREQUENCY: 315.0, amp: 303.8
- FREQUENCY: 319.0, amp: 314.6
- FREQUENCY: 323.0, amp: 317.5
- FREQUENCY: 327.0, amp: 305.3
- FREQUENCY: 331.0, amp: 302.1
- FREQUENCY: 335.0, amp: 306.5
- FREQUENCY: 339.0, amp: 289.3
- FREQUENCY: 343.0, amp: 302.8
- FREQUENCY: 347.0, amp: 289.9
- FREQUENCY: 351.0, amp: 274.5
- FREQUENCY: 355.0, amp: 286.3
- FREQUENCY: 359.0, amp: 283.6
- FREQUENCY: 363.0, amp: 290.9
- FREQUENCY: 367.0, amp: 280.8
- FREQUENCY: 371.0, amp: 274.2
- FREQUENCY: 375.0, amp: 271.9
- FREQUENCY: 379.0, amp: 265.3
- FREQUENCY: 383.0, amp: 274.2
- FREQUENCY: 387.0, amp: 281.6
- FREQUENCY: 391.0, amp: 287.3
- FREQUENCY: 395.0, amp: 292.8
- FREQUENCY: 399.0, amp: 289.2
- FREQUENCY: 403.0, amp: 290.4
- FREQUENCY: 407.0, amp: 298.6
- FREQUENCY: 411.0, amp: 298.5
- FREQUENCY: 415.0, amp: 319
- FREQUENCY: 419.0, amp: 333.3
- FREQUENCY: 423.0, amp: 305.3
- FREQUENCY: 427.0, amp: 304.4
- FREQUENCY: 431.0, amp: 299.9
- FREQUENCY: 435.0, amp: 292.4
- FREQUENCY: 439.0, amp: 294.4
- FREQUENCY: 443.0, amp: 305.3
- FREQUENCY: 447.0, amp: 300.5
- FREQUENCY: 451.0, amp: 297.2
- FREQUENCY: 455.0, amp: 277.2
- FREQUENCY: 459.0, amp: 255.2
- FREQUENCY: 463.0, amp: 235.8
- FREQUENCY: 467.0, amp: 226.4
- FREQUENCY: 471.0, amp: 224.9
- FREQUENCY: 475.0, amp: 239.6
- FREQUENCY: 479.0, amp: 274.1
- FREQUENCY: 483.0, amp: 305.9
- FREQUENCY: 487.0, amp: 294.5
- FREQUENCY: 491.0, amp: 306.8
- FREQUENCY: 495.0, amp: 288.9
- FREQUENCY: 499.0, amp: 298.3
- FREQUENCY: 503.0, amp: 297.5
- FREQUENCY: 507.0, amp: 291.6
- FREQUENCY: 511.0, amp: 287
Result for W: 0.96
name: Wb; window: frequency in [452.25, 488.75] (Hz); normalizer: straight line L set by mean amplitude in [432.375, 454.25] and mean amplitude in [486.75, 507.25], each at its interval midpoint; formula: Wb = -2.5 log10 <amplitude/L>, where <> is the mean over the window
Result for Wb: 0.145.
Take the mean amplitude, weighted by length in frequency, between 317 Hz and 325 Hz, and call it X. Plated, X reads 316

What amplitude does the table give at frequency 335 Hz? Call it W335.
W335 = 306.5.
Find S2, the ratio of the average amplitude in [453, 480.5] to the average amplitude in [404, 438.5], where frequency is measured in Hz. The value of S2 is 0.8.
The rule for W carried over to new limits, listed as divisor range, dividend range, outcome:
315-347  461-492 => 0.86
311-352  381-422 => 0.98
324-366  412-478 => 0.96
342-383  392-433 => 1.08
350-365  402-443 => 1.07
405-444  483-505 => 0.98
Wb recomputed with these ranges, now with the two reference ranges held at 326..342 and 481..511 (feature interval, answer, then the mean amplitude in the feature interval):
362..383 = 0.09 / 276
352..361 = 0.06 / 284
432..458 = 0.02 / 293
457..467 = 0.23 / 242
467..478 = 0.26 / 235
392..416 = 0.01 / 297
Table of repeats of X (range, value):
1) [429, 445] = 298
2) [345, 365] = 285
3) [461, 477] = 232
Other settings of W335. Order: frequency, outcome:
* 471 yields 224.9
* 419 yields 333.3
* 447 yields 300.5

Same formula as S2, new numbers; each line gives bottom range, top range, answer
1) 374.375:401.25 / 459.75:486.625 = 0.90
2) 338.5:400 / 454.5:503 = 0.95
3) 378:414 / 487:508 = 1.03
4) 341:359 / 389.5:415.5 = 1.03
